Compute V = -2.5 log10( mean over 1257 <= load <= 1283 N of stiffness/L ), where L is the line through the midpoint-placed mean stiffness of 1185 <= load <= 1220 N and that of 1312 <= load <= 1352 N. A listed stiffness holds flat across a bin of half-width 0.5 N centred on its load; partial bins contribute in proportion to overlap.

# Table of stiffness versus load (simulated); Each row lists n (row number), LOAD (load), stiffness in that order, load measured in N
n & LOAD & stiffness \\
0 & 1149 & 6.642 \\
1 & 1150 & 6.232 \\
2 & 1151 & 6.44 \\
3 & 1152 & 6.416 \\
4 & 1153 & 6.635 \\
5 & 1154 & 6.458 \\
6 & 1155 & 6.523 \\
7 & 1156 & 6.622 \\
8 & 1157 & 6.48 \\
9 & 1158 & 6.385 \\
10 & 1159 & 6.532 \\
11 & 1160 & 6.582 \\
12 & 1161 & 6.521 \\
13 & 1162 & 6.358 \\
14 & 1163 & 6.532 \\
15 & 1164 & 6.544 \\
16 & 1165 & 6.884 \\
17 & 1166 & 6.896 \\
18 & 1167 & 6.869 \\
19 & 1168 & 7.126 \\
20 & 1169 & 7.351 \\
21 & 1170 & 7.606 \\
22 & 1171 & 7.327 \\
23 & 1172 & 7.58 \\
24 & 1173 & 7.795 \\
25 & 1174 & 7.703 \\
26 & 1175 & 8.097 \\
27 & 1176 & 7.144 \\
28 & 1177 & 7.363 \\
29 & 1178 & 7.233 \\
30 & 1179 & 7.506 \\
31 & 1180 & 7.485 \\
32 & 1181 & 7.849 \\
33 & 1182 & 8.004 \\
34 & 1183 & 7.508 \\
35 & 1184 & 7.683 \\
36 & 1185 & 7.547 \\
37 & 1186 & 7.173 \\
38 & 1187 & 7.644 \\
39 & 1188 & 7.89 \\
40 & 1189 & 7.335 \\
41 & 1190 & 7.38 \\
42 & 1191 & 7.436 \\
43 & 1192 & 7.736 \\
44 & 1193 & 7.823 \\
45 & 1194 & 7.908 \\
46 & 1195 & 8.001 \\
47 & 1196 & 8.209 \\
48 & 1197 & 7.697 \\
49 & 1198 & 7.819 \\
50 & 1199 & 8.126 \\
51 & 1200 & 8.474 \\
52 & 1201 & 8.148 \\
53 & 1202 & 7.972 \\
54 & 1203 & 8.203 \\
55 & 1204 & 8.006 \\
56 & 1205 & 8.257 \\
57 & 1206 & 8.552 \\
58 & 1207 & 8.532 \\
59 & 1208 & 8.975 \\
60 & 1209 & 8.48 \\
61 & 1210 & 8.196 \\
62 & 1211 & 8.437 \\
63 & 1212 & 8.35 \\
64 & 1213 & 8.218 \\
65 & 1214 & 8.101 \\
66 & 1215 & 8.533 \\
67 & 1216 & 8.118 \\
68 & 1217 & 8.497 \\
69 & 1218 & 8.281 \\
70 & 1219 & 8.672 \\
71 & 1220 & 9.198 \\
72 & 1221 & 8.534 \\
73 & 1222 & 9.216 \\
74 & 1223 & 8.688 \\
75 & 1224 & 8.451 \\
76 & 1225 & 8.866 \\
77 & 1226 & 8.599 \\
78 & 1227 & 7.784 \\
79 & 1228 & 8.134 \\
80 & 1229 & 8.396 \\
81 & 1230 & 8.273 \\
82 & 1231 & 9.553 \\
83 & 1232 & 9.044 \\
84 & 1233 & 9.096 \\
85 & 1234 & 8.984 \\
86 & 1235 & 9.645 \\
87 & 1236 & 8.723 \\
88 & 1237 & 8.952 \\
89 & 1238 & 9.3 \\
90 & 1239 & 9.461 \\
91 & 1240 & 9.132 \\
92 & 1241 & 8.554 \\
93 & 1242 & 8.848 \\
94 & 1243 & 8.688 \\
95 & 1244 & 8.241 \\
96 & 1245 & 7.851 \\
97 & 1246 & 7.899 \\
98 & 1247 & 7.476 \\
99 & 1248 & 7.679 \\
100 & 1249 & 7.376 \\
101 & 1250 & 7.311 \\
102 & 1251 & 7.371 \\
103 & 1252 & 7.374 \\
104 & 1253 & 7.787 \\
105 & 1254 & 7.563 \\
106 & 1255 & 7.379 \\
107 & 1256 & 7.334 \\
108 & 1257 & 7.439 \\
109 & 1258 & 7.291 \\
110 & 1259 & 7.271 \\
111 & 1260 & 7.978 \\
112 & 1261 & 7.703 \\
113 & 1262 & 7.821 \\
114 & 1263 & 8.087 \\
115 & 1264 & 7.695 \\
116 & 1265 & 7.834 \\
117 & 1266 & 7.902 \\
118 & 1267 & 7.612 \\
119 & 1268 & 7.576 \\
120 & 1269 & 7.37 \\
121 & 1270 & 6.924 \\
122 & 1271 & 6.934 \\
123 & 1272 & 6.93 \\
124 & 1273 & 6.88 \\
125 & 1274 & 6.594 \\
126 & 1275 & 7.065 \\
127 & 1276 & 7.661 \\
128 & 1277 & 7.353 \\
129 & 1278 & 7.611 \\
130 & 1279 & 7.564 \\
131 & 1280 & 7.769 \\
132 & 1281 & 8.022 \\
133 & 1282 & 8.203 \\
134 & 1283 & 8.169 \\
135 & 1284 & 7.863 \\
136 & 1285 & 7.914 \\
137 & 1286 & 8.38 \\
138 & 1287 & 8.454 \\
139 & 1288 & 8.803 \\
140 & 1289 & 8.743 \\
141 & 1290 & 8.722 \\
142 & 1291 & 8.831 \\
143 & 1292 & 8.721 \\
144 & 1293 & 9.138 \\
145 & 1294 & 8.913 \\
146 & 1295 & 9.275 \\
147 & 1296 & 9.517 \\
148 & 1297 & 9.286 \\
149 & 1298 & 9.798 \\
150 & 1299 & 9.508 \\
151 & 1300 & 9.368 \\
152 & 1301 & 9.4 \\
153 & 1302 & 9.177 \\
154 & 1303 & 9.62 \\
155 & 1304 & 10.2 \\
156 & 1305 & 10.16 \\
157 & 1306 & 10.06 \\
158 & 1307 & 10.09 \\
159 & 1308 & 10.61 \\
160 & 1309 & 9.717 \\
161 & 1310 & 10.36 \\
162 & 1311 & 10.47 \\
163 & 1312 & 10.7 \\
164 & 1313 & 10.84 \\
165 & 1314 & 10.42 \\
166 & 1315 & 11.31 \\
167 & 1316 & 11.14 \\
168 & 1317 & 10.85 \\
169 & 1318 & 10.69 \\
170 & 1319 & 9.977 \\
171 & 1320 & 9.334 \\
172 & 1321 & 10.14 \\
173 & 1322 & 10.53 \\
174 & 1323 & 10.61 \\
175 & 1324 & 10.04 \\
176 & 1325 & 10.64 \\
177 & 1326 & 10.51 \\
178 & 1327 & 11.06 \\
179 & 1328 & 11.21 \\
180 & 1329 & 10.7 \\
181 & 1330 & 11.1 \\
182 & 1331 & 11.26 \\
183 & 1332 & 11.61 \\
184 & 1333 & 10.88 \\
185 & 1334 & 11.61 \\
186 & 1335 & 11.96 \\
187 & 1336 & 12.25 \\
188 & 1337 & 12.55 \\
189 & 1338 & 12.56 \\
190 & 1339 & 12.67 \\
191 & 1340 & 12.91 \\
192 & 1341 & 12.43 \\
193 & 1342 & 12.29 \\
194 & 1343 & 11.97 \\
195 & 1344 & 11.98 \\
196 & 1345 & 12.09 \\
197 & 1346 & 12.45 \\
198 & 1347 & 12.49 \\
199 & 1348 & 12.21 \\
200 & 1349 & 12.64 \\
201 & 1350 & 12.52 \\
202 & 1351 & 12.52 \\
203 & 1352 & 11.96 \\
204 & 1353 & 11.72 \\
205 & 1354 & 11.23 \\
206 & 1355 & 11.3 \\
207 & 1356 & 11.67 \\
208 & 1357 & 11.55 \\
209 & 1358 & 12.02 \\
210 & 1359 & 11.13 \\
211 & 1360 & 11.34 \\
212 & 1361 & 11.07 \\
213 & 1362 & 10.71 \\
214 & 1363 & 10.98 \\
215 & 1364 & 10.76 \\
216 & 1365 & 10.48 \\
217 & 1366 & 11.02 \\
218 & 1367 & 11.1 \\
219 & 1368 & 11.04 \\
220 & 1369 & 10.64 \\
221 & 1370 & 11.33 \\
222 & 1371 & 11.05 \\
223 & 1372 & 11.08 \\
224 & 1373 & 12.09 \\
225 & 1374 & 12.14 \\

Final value 0.29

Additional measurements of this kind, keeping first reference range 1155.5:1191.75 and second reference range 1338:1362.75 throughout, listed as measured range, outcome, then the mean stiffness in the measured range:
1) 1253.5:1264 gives 0.244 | 7.59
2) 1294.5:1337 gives 0.059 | 10.5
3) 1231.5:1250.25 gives 0.056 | 8.56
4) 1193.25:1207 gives -0.025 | 8.12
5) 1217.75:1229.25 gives -0.003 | 8.58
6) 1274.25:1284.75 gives 0.290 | 7.71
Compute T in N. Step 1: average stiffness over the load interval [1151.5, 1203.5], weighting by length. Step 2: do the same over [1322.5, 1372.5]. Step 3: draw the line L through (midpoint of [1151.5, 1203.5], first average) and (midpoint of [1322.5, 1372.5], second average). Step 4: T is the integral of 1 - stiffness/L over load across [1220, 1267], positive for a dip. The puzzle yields 3.7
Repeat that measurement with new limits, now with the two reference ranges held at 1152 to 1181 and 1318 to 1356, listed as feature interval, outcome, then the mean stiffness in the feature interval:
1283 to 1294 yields 1.83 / 8.56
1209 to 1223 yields -0.28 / 8.5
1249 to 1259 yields 2.06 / 7.42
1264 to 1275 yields 2.80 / 7.27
